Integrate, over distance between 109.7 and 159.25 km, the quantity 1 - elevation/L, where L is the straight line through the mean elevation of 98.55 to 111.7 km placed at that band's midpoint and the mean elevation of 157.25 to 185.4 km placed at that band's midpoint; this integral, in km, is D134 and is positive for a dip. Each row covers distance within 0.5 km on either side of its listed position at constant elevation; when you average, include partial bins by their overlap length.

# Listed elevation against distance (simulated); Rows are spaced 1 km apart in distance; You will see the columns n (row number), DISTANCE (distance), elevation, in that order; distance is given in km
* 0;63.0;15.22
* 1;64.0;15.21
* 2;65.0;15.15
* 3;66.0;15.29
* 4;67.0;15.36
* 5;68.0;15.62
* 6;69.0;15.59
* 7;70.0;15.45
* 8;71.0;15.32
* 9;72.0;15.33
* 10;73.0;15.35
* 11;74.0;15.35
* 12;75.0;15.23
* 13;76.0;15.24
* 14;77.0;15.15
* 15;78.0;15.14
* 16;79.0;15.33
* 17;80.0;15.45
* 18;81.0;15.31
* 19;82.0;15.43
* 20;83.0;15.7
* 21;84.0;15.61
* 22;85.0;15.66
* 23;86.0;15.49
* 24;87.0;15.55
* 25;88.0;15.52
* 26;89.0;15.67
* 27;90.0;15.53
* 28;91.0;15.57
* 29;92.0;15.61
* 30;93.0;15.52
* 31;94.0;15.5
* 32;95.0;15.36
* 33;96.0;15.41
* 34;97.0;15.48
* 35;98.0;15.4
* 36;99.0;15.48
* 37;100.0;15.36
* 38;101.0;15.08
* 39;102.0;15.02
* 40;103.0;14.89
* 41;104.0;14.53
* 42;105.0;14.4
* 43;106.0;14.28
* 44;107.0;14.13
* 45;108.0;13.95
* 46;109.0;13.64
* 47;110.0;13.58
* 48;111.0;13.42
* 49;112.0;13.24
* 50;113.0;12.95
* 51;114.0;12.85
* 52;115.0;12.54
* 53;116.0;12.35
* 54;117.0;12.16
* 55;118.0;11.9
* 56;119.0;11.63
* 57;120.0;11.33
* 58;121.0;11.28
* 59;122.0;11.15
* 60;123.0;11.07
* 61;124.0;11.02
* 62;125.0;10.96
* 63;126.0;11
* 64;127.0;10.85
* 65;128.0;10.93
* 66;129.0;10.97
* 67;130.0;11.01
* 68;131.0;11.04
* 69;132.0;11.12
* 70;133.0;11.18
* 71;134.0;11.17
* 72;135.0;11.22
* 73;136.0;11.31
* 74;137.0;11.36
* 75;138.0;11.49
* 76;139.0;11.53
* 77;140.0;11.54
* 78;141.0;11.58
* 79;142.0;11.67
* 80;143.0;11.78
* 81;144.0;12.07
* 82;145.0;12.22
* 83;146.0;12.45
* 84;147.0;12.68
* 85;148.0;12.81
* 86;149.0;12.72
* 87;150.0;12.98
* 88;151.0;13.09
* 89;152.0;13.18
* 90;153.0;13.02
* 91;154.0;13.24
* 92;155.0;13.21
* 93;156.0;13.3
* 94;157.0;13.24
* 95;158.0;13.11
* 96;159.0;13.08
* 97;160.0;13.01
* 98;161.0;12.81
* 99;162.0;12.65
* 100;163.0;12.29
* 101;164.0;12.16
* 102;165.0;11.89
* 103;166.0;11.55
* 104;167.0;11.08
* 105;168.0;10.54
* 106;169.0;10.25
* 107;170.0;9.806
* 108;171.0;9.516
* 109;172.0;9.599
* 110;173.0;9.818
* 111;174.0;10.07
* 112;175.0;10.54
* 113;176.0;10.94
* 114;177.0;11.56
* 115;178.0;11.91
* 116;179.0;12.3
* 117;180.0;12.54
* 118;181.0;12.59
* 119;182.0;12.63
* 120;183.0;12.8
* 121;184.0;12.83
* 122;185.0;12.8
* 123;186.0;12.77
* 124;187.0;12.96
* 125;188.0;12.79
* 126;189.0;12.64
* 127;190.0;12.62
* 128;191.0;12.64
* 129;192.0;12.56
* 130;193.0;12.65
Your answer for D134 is 4.22 km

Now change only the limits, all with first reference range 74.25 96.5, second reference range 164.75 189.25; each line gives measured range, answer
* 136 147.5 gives 1.1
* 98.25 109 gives 0.0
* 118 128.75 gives 2.1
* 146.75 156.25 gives -0.3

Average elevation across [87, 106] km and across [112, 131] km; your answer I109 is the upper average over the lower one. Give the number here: 0.8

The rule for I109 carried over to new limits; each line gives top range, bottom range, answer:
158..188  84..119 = 0.81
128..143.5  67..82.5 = 0.74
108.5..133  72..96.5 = 0.77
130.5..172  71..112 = 0.79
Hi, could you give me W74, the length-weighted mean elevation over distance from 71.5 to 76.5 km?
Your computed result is 15.3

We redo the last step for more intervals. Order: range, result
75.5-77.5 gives 15.2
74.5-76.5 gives 15.2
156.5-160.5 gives 13.1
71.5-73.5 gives 15.3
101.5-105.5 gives 14.7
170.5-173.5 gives 9.64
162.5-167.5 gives 11.8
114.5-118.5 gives 12.2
